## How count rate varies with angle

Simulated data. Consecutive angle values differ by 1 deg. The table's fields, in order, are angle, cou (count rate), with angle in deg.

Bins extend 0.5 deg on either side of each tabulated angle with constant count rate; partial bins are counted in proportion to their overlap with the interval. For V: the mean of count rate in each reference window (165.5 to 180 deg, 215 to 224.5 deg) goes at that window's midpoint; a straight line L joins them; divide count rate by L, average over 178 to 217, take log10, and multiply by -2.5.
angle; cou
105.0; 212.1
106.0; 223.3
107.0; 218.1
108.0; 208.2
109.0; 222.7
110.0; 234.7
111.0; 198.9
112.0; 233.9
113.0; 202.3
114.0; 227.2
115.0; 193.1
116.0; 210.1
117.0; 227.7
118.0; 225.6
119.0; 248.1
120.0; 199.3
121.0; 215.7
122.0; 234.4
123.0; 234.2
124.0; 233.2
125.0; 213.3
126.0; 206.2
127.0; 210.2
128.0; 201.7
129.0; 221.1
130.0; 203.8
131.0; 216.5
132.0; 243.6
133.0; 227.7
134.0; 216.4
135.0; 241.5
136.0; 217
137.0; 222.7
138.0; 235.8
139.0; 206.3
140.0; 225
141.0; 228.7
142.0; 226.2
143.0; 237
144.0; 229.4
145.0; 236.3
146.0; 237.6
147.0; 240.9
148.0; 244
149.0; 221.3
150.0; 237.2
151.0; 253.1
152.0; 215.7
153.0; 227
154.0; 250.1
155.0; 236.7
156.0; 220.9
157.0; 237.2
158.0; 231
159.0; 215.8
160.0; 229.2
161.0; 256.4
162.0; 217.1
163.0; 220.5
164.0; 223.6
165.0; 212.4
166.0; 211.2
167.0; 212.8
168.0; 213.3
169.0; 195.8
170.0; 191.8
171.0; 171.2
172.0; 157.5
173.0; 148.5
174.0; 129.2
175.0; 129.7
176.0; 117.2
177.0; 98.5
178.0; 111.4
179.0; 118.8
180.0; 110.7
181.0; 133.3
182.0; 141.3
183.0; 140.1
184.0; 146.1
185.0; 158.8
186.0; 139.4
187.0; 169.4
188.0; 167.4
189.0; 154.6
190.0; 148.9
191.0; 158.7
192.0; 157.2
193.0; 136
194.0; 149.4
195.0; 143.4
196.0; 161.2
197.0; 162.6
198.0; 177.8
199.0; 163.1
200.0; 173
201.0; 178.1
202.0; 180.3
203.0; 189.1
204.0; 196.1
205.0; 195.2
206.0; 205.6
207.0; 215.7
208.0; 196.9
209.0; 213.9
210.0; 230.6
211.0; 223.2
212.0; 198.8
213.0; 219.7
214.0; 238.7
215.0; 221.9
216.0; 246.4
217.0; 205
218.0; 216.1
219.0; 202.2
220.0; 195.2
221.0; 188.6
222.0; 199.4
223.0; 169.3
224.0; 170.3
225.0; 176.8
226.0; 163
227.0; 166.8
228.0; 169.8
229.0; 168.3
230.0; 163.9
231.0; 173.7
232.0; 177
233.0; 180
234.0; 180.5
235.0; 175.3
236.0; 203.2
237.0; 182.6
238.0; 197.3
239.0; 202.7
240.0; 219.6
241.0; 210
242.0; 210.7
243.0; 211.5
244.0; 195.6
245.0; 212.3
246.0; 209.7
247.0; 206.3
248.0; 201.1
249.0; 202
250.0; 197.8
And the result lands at 0.036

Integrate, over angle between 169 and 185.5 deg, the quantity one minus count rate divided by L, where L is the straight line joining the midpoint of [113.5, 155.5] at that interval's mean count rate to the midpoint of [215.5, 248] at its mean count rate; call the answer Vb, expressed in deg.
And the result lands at 5.6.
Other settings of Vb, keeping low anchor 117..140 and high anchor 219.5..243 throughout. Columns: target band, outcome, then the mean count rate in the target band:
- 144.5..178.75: 1.09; 204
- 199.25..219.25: -1.46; 207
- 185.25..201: 3.21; 158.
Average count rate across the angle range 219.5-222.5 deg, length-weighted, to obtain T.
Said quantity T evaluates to 194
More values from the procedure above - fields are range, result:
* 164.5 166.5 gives 212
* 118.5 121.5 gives 221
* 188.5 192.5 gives 155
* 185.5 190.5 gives 156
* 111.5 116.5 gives 213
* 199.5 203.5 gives 180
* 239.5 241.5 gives 215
